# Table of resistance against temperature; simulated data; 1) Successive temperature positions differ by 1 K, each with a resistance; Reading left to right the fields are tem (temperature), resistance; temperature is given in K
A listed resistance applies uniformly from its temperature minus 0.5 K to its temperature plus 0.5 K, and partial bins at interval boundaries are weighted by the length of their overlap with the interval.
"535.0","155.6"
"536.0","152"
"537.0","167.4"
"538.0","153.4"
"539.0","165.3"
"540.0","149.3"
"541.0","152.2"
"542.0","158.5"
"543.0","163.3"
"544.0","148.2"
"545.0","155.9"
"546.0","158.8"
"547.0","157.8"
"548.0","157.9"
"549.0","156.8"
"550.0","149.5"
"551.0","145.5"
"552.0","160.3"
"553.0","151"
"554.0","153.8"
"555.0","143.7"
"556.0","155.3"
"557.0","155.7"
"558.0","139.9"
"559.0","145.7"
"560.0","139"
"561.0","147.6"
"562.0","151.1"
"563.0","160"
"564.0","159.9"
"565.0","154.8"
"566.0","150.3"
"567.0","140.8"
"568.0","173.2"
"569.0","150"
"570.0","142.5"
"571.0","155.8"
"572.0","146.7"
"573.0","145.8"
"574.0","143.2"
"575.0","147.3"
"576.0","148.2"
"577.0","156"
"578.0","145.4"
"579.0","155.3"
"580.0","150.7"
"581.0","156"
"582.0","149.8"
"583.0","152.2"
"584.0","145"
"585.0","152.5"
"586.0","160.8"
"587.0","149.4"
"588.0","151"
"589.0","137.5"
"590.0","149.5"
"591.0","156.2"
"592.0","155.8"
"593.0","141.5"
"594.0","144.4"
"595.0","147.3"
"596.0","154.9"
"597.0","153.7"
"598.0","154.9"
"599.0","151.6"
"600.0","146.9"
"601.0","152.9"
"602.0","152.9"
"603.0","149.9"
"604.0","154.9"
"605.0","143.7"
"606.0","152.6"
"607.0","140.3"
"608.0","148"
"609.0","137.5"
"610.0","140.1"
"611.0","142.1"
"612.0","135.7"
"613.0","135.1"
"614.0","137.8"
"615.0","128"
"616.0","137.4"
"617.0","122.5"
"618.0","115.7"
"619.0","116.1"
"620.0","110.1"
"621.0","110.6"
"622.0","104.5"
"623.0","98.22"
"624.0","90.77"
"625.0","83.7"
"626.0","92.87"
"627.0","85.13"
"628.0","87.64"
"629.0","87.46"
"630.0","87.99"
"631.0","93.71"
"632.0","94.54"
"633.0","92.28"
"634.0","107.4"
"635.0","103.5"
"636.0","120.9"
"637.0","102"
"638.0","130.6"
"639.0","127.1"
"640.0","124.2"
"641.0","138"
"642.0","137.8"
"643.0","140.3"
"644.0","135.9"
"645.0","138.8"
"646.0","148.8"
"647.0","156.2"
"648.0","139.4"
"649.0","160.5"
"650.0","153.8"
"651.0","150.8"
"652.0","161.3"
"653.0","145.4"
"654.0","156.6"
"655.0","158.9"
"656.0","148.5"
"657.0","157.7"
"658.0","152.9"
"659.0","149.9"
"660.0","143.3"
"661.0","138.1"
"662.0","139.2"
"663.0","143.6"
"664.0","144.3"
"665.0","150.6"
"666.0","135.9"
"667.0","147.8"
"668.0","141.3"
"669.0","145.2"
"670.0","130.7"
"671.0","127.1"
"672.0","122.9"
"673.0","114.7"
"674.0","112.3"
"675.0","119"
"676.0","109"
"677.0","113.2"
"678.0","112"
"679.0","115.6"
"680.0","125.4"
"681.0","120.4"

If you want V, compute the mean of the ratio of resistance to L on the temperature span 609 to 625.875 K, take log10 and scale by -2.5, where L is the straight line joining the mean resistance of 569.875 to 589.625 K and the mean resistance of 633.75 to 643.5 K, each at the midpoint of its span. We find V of 0.12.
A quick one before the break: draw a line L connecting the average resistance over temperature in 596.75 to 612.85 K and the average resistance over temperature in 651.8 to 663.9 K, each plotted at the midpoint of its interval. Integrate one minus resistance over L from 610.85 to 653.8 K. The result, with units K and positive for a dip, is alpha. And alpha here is 7.8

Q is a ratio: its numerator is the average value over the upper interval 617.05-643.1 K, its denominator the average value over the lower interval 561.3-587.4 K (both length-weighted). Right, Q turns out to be 0.70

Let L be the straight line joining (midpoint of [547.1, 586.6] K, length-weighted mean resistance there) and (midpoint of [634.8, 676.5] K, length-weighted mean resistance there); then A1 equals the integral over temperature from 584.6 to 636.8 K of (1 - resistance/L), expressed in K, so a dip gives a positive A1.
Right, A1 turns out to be 5.95 K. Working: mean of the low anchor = 151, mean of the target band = 129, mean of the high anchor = 138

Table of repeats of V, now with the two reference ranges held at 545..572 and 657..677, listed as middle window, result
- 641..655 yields -0.076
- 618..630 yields 0.409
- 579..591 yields -0.021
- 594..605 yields -0.041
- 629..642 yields 0.258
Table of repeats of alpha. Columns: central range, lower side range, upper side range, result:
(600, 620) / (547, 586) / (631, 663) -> 0.7 K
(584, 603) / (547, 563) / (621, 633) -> -5.0 K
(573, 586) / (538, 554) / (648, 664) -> 0.3 K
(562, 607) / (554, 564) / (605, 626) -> -4.3 K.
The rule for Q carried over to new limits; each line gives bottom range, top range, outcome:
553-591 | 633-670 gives 0.93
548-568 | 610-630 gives 0.74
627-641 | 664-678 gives 1.22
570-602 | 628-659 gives 0.87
